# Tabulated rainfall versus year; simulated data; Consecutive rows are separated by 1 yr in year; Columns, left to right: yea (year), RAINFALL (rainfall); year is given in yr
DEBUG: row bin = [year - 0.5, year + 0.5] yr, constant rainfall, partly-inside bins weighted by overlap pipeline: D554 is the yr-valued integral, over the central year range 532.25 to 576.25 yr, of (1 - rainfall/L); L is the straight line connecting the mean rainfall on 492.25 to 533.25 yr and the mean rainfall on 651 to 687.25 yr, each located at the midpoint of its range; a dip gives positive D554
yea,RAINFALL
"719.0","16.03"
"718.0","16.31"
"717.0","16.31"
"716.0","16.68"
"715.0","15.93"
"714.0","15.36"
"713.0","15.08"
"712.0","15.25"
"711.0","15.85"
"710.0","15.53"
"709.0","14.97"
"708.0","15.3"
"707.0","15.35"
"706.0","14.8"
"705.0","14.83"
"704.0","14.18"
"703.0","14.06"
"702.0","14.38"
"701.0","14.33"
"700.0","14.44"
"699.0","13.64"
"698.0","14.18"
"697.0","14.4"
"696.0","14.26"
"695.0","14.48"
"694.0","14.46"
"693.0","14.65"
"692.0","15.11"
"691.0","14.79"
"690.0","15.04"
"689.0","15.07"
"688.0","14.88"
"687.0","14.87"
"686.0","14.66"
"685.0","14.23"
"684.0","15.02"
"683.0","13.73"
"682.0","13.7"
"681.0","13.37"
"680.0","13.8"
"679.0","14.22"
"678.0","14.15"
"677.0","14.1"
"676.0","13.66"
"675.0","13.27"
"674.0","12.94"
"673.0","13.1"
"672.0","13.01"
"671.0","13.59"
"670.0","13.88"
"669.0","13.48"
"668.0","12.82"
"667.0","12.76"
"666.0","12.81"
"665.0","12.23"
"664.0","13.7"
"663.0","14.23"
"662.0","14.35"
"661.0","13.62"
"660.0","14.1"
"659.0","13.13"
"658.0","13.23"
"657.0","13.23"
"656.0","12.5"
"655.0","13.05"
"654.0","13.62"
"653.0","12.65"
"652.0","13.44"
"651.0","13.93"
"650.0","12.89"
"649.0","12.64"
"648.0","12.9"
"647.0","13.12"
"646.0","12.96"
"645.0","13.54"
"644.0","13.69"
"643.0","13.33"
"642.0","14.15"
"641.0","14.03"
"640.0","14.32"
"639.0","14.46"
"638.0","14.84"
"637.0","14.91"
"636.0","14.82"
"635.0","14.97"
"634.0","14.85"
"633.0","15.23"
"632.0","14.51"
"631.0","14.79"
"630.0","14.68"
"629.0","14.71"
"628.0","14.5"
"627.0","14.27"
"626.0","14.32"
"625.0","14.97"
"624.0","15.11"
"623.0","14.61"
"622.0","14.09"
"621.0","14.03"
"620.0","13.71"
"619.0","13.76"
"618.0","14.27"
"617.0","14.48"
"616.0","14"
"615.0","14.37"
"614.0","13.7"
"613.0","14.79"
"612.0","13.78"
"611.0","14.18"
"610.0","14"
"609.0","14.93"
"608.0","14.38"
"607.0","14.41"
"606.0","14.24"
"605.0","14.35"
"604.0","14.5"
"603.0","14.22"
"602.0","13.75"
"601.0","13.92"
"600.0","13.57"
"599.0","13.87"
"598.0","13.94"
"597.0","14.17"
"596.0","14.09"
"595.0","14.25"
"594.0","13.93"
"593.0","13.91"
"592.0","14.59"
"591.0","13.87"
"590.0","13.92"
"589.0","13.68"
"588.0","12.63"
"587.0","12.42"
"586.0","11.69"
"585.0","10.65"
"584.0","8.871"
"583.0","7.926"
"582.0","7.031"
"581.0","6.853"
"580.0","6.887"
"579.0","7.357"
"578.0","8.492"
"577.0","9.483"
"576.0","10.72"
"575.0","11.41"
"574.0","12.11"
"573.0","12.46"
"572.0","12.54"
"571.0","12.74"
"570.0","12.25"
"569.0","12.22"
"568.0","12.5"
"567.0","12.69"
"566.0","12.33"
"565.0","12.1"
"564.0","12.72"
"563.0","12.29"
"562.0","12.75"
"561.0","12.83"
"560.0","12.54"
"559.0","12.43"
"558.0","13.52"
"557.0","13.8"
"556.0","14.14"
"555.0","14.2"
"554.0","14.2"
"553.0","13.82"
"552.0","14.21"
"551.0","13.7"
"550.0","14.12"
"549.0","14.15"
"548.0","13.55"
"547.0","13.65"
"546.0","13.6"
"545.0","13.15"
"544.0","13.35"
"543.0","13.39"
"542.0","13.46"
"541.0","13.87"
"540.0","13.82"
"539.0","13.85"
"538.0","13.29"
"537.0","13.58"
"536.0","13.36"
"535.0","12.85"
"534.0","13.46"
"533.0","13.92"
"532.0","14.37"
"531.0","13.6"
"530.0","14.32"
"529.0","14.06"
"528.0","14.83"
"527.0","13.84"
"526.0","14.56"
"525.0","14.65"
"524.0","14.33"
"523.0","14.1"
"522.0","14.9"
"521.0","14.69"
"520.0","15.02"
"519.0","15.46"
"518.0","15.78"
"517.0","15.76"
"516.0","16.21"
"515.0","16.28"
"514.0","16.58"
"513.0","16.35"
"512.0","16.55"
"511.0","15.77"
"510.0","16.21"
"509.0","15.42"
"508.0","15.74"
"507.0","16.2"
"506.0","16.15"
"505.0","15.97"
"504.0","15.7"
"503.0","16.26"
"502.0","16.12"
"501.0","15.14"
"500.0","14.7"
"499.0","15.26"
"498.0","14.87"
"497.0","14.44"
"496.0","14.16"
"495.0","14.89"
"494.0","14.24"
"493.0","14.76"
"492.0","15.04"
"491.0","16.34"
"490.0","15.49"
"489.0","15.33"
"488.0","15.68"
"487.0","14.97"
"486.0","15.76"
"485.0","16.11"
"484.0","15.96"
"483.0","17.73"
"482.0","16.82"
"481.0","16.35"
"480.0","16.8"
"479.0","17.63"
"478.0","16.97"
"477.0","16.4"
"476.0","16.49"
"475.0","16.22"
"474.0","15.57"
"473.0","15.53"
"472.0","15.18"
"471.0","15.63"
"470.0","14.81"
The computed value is 4.8 yr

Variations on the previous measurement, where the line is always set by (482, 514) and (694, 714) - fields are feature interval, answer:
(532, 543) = 1.33 yr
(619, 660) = 2.82 yr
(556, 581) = 5.96 yr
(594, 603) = 0.72 yr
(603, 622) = 1.14 yr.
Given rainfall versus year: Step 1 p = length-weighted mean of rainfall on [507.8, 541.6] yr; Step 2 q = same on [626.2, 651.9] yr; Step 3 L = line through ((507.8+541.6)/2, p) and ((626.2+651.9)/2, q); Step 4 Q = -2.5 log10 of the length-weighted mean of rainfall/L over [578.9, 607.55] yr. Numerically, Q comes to 0.15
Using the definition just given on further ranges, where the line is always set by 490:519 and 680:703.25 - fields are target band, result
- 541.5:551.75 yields 0.13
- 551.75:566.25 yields 0.16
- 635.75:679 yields 0.09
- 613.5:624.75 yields 0.05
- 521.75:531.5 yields 0.08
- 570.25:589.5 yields 0.41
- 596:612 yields 0.06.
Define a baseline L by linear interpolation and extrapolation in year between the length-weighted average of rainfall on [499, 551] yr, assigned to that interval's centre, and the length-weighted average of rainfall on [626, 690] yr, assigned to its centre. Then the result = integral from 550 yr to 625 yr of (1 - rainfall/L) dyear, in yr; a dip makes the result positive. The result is 7.30 yr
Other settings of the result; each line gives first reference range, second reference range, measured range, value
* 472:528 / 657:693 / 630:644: -0.29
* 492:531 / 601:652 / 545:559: 0.99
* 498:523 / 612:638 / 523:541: 1.81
